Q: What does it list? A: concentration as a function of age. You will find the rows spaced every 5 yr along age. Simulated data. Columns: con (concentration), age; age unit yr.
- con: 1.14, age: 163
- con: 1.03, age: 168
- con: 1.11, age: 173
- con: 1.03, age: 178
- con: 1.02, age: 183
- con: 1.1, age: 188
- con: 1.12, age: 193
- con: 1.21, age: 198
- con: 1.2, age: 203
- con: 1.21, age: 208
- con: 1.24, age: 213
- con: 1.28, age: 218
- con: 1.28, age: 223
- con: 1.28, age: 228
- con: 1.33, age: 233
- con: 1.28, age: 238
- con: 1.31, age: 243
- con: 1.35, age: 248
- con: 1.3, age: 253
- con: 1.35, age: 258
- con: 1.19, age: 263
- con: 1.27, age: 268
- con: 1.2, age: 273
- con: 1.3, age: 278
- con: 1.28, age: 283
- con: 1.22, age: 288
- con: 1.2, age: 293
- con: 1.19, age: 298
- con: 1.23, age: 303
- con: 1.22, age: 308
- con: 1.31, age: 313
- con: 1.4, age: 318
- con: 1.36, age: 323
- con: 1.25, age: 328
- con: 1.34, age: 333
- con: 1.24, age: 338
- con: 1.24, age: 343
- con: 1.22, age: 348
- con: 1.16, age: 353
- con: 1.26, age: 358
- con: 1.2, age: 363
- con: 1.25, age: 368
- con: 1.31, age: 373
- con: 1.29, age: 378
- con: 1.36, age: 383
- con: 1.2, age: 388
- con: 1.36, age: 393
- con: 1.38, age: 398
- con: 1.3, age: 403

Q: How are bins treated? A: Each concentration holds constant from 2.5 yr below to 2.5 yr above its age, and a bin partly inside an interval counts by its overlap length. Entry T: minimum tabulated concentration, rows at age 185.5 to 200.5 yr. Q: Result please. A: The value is 1.1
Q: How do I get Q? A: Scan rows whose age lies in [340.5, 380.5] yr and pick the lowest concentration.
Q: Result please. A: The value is 1.16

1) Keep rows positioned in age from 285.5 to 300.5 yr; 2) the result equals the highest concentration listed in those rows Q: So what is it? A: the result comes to 1.22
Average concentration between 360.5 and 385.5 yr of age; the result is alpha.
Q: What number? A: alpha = 1.28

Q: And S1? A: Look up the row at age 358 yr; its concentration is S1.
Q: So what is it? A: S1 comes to 1.26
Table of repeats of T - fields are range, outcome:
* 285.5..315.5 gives 1.19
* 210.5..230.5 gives 1.24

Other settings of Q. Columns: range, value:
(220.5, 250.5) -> 1.28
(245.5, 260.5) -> 1.3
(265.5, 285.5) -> 1.2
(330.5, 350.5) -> 1.22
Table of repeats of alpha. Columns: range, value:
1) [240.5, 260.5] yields 1.33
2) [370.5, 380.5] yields 1.3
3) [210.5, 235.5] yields 1.28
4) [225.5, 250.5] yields 1.31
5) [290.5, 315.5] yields 1.23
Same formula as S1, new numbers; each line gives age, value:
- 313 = 1.31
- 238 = 1.28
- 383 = 1.36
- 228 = 1.28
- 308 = 1.22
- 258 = 1.35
